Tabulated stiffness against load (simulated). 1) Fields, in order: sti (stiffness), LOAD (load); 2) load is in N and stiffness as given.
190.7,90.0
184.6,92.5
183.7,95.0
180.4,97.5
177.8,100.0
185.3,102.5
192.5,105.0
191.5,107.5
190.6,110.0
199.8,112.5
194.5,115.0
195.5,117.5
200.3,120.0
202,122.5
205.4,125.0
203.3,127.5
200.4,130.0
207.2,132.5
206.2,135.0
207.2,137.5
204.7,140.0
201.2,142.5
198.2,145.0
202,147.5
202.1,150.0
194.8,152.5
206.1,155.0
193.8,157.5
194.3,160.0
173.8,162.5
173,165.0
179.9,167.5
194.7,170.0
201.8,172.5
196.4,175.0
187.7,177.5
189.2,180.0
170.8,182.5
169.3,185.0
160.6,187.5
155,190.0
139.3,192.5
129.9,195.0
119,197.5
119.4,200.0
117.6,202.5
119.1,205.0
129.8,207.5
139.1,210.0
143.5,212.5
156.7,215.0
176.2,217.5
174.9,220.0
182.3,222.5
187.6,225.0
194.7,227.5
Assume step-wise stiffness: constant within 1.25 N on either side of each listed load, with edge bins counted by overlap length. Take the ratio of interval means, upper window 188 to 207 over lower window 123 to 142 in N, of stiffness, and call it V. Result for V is 0.63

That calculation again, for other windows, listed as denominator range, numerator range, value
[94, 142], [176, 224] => 0.77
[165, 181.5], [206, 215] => 0.74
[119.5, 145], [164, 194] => 0.86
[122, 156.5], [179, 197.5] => 0.77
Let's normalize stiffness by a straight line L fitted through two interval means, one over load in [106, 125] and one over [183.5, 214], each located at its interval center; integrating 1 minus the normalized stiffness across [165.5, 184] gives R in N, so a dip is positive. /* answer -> -4.0 N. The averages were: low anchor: 197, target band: 188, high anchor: 137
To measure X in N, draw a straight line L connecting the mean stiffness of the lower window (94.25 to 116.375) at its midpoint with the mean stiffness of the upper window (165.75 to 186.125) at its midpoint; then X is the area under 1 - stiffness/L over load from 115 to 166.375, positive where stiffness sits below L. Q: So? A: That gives -3.05 N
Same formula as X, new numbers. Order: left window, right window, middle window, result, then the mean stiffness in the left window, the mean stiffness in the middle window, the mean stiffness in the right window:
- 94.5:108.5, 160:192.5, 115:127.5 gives -1.2 N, 185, 200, 178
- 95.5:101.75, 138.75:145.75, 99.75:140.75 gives -1.6 N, 180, 198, 202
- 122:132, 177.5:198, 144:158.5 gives -1.2 N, 203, 200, 157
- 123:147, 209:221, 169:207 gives 3.8 N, 204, 157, 158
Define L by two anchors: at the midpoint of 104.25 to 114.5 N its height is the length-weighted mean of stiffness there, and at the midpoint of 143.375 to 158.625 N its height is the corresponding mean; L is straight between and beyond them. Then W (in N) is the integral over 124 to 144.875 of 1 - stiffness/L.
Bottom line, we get -0.7 N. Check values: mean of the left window 194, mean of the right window 200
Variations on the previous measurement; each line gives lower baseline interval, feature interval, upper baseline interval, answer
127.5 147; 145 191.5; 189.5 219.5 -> -3.5 N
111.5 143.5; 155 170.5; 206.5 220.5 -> -0.4 N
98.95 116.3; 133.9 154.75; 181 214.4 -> -4.0 N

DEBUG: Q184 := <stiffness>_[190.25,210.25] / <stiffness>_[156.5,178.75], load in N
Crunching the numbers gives 0.68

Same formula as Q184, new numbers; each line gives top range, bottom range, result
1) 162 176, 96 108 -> 1.01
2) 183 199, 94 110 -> 0.79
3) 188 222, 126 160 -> 0.70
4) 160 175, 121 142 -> 0.91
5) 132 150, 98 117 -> 1.07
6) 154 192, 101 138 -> 0.92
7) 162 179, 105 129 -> 0.95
